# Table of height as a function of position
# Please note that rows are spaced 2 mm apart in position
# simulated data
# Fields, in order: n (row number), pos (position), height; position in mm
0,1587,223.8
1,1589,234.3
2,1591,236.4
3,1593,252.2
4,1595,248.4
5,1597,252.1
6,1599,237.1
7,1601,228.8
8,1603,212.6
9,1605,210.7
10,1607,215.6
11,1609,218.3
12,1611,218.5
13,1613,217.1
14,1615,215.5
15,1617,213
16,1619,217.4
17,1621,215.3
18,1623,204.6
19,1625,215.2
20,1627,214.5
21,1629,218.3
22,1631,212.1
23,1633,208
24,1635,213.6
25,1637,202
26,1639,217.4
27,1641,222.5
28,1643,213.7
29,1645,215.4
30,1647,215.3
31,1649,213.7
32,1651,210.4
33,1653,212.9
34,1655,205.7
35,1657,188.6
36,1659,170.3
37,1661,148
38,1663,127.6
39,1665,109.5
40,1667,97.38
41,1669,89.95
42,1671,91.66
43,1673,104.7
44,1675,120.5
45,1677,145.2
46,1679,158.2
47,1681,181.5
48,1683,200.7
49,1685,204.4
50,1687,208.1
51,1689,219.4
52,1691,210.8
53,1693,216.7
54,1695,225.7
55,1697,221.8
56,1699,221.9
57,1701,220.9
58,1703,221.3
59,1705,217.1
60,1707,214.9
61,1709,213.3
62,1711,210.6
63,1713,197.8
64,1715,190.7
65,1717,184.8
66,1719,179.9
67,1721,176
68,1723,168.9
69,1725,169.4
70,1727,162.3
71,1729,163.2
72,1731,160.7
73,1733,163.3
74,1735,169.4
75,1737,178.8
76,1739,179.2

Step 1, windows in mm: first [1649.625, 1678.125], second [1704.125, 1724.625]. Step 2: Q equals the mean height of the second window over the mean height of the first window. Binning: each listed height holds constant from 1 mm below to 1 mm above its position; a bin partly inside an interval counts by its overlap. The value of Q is 1.3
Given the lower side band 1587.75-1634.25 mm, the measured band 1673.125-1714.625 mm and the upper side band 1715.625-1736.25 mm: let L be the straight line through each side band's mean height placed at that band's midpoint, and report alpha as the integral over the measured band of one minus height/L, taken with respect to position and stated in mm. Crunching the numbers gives -3.4 mm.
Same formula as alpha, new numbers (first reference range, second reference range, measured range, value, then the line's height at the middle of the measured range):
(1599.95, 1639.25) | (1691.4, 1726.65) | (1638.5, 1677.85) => 8.29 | 209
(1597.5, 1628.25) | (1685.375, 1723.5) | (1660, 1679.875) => 8.65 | 211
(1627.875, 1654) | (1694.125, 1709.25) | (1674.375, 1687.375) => 2.61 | 218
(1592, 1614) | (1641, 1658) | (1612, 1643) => 0.70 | 219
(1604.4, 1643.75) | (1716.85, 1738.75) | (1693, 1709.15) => -3.39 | 182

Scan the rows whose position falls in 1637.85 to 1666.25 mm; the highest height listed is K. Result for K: 222.5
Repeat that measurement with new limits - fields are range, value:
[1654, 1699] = 225.7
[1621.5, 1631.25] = 218.3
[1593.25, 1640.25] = 252.1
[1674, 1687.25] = 208.1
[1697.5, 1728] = 221.9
